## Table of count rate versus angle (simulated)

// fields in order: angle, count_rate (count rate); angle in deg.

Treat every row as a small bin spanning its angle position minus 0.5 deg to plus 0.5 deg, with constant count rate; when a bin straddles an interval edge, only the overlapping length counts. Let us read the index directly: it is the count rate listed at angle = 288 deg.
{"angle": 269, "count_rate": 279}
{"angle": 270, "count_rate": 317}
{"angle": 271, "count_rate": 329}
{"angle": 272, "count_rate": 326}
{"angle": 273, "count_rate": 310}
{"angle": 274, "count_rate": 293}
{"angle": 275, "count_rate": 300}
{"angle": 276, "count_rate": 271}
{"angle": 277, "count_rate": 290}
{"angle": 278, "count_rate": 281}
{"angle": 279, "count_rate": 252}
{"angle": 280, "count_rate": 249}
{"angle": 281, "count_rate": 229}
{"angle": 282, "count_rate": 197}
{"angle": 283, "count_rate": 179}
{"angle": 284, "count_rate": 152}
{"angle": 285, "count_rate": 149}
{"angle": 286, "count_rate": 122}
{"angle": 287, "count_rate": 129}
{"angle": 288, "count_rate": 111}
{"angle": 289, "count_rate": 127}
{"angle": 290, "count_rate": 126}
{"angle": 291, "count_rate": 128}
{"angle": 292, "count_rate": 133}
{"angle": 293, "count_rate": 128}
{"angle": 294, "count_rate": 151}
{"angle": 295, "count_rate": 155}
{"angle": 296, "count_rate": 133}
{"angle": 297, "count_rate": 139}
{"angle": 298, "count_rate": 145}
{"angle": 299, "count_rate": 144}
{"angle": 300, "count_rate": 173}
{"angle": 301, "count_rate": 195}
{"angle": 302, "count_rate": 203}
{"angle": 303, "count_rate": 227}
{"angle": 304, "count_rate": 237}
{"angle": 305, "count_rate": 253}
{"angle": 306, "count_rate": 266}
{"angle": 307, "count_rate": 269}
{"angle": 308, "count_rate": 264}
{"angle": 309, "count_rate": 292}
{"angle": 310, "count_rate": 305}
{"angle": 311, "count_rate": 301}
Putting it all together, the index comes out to 111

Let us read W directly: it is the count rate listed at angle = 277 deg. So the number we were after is 290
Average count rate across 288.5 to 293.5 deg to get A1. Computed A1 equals 128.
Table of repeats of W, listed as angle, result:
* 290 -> 126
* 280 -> 249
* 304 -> 237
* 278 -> 281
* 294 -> 151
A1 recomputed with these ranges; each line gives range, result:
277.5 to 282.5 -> 242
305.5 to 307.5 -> 268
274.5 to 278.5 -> 286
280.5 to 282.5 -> 213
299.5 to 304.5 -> 207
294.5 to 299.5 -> 143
